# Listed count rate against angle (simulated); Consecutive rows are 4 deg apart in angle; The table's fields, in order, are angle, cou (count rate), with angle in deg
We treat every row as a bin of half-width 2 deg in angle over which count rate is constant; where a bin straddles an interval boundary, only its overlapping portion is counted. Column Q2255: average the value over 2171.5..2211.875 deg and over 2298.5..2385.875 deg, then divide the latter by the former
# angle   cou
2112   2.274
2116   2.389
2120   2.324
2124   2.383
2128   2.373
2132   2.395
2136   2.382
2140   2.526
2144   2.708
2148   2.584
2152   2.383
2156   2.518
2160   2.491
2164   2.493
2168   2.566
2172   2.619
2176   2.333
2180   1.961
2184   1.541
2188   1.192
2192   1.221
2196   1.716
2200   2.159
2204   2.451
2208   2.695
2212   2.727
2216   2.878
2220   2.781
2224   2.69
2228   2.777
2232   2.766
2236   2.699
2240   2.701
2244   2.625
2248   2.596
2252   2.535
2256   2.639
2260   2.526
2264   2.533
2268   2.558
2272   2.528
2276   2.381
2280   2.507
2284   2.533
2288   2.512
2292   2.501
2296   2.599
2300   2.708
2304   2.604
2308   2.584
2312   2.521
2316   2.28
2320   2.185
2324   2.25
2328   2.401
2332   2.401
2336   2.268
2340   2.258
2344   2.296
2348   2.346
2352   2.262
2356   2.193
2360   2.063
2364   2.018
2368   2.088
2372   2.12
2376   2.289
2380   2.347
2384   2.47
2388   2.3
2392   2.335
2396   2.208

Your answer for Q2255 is 1.2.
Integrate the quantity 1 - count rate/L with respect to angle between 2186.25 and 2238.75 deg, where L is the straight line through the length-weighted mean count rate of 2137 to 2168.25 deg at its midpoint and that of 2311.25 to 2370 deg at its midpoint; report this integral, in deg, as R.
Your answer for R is 1.3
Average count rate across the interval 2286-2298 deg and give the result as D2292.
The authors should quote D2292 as 2.54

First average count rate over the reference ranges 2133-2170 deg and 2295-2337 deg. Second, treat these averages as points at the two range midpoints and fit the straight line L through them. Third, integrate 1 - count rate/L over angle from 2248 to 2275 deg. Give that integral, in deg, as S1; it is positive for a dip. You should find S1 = -1.0 deg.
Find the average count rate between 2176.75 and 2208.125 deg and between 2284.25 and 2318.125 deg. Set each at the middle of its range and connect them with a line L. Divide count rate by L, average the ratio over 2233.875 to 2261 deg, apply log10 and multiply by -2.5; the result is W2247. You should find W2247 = -0.20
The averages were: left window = 1.84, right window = 2.54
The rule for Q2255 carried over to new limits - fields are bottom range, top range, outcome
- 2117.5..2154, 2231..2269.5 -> 1.07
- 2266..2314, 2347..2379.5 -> 0.85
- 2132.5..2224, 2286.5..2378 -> 1.00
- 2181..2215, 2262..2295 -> 1.26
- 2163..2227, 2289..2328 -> 1.09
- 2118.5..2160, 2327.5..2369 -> 0.91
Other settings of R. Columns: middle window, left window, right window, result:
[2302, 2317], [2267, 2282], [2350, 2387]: -0.8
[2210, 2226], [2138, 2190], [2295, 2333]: -2.8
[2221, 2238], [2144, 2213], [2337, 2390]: -3.9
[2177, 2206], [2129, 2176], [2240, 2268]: 8.8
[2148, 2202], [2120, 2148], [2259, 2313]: 8.1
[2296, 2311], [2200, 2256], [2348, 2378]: -1.5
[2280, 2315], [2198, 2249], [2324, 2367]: -2.2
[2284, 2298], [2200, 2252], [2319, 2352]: -0.5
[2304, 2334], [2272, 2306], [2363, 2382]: 0.3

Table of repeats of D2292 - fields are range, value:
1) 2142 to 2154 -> 2.56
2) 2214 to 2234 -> 2.78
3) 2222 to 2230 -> 2.73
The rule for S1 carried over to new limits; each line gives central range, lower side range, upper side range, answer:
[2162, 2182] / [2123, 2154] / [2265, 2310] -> 0.7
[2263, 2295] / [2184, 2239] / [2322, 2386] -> -2.9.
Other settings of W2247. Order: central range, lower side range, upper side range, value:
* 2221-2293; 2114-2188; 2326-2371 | -0.14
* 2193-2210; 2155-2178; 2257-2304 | 0.15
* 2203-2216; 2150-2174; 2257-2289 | -0.07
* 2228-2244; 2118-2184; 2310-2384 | -0.16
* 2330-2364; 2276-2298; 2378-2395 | 0.08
